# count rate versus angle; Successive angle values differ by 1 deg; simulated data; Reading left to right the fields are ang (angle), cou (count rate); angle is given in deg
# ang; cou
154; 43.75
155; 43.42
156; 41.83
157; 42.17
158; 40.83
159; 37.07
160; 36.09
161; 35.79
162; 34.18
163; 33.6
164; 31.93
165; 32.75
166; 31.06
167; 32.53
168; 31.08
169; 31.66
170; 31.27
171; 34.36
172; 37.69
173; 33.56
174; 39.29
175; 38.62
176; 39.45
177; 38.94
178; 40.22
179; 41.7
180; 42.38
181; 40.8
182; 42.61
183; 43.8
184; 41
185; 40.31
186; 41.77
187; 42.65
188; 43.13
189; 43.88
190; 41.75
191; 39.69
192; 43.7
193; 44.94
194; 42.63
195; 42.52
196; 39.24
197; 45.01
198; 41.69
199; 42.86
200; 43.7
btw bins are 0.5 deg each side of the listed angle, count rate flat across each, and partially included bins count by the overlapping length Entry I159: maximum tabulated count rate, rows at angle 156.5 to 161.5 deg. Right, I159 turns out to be 42.17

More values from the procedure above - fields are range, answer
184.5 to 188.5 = 43.13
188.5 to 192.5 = 43.88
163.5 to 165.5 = 32.75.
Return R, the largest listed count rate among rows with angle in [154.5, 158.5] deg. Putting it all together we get 43.42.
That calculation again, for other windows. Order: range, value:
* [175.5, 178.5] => 40.22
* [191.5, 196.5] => 44.94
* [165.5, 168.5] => 32.53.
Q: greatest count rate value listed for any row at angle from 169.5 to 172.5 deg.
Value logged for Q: 37.69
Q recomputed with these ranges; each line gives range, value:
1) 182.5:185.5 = 43.8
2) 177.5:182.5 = 42.61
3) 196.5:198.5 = 45.01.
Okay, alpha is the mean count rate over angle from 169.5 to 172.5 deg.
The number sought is 34.4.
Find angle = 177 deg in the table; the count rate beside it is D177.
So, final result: 38.94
